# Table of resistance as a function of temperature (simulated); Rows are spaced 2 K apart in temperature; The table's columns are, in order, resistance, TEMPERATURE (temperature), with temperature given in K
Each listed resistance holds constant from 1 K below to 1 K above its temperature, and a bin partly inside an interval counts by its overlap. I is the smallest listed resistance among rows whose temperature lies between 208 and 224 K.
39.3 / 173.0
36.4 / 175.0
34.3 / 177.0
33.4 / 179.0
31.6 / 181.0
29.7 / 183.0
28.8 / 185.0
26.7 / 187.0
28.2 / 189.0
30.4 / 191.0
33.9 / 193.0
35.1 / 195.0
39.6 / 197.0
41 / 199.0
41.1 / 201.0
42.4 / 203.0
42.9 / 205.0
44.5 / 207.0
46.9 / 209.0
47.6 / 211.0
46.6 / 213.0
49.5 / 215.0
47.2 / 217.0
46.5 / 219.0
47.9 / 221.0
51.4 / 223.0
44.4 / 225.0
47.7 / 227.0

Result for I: 46.5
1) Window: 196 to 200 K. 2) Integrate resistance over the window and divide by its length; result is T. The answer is 40.3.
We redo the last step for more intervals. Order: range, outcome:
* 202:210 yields 44.2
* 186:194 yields 29.8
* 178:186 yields 30.9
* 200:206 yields 42.1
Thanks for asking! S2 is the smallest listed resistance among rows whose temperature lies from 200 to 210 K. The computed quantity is 41.1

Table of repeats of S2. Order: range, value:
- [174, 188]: 26.7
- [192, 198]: 33.9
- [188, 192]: 28.2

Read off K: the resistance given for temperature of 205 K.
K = 42.9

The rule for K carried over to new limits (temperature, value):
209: 46.9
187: 26.7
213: 46.6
